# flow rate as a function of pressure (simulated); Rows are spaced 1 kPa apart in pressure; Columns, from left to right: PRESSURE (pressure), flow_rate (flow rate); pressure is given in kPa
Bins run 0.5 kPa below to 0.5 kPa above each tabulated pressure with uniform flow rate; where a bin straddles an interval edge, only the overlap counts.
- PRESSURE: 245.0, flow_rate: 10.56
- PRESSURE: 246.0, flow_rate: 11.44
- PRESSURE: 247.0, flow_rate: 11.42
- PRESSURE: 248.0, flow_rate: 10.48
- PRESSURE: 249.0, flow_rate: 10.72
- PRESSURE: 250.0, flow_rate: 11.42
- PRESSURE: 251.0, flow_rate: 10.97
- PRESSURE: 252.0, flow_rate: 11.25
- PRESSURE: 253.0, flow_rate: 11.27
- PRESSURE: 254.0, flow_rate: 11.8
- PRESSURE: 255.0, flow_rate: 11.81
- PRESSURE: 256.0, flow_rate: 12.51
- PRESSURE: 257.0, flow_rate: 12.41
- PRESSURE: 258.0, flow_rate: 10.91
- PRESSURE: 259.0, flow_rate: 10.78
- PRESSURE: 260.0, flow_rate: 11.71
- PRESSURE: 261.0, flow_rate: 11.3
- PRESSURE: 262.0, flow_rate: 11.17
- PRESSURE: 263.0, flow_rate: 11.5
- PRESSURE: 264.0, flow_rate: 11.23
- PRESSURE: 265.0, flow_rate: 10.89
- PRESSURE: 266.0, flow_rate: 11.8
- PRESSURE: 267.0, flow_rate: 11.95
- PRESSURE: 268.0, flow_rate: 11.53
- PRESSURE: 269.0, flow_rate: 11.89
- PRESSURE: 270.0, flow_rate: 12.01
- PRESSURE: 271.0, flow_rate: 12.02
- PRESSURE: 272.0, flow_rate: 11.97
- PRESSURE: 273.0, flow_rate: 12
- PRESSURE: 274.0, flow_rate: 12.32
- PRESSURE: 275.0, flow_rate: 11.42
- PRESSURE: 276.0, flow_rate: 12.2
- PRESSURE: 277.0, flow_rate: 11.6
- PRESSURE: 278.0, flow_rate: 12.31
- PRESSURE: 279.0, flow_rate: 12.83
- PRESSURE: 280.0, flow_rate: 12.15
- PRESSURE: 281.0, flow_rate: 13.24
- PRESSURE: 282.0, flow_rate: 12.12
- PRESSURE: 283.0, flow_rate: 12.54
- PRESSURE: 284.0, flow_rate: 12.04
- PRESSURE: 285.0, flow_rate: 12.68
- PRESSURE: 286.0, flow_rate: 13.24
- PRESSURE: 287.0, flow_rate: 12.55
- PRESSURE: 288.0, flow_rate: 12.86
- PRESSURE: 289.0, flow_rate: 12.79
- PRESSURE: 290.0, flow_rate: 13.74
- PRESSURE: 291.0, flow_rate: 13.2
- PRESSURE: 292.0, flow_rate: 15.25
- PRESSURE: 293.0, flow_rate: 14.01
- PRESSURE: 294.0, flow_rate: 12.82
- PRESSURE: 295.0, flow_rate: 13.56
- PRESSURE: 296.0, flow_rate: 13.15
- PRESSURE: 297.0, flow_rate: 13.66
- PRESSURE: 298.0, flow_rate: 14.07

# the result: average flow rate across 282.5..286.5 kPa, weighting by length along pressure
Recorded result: 12.6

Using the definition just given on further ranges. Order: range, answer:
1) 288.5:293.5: 13.8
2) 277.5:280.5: 12.4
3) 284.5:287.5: 12.8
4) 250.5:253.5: 11.2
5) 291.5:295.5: 13.9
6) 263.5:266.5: 11.3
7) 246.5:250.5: 11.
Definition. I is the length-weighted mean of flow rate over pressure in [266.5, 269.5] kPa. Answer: 11.8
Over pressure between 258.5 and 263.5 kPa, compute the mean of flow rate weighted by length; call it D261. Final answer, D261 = 11.3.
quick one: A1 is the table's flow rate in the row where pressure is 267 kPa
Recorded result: 11.95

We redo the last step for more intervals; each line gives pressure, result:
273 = 12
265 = 10.89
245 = 10.56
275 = 11.42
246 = 11.44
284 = 12.04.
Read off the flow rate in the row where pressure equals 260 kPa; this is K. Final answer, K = 11.71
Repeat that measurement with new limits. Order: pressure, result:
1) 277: 11.6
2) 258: 10.91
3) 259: 10.78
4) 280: 12.15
